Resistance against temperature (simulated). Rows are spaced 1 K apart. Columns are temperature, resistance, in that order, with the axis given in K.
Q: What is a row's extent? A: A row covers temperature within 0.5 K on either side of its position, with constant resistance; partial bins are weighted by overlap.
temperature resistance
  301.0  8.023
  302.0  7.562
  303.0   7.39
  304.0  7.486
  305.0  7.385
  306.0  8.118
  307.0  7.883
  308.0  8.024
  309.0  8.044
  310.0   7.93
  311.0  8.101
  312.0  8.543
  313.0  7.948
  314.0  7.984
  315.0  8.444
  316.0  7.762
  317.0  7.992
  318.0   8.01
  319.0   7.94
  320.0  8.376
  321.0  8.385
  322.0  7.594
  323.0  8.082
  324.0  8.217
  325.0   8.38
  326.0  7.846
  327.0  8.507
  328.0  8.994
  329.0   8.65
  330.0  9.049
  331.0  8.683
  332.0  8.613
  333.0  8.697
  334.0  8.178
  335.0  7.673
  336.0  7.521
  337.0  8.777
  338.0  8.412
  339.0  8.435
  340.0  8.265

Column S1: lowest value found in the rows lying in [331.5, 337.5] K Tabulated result 7.521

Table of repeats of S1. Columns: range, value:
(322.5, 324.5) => 8.082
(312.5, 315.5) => 7.948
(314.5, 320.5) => 7.762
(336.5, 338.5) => 8.412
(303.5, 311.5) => 7.385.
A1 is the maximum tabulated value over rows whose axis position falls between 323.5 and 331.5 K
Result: 9.049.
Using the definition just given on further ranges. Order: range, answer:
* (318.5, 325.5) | 8.385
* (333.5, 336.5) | 8.178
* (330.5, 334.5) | 8.697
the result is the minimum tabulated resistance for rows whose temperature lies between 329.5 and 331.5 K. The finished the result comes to 8.683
